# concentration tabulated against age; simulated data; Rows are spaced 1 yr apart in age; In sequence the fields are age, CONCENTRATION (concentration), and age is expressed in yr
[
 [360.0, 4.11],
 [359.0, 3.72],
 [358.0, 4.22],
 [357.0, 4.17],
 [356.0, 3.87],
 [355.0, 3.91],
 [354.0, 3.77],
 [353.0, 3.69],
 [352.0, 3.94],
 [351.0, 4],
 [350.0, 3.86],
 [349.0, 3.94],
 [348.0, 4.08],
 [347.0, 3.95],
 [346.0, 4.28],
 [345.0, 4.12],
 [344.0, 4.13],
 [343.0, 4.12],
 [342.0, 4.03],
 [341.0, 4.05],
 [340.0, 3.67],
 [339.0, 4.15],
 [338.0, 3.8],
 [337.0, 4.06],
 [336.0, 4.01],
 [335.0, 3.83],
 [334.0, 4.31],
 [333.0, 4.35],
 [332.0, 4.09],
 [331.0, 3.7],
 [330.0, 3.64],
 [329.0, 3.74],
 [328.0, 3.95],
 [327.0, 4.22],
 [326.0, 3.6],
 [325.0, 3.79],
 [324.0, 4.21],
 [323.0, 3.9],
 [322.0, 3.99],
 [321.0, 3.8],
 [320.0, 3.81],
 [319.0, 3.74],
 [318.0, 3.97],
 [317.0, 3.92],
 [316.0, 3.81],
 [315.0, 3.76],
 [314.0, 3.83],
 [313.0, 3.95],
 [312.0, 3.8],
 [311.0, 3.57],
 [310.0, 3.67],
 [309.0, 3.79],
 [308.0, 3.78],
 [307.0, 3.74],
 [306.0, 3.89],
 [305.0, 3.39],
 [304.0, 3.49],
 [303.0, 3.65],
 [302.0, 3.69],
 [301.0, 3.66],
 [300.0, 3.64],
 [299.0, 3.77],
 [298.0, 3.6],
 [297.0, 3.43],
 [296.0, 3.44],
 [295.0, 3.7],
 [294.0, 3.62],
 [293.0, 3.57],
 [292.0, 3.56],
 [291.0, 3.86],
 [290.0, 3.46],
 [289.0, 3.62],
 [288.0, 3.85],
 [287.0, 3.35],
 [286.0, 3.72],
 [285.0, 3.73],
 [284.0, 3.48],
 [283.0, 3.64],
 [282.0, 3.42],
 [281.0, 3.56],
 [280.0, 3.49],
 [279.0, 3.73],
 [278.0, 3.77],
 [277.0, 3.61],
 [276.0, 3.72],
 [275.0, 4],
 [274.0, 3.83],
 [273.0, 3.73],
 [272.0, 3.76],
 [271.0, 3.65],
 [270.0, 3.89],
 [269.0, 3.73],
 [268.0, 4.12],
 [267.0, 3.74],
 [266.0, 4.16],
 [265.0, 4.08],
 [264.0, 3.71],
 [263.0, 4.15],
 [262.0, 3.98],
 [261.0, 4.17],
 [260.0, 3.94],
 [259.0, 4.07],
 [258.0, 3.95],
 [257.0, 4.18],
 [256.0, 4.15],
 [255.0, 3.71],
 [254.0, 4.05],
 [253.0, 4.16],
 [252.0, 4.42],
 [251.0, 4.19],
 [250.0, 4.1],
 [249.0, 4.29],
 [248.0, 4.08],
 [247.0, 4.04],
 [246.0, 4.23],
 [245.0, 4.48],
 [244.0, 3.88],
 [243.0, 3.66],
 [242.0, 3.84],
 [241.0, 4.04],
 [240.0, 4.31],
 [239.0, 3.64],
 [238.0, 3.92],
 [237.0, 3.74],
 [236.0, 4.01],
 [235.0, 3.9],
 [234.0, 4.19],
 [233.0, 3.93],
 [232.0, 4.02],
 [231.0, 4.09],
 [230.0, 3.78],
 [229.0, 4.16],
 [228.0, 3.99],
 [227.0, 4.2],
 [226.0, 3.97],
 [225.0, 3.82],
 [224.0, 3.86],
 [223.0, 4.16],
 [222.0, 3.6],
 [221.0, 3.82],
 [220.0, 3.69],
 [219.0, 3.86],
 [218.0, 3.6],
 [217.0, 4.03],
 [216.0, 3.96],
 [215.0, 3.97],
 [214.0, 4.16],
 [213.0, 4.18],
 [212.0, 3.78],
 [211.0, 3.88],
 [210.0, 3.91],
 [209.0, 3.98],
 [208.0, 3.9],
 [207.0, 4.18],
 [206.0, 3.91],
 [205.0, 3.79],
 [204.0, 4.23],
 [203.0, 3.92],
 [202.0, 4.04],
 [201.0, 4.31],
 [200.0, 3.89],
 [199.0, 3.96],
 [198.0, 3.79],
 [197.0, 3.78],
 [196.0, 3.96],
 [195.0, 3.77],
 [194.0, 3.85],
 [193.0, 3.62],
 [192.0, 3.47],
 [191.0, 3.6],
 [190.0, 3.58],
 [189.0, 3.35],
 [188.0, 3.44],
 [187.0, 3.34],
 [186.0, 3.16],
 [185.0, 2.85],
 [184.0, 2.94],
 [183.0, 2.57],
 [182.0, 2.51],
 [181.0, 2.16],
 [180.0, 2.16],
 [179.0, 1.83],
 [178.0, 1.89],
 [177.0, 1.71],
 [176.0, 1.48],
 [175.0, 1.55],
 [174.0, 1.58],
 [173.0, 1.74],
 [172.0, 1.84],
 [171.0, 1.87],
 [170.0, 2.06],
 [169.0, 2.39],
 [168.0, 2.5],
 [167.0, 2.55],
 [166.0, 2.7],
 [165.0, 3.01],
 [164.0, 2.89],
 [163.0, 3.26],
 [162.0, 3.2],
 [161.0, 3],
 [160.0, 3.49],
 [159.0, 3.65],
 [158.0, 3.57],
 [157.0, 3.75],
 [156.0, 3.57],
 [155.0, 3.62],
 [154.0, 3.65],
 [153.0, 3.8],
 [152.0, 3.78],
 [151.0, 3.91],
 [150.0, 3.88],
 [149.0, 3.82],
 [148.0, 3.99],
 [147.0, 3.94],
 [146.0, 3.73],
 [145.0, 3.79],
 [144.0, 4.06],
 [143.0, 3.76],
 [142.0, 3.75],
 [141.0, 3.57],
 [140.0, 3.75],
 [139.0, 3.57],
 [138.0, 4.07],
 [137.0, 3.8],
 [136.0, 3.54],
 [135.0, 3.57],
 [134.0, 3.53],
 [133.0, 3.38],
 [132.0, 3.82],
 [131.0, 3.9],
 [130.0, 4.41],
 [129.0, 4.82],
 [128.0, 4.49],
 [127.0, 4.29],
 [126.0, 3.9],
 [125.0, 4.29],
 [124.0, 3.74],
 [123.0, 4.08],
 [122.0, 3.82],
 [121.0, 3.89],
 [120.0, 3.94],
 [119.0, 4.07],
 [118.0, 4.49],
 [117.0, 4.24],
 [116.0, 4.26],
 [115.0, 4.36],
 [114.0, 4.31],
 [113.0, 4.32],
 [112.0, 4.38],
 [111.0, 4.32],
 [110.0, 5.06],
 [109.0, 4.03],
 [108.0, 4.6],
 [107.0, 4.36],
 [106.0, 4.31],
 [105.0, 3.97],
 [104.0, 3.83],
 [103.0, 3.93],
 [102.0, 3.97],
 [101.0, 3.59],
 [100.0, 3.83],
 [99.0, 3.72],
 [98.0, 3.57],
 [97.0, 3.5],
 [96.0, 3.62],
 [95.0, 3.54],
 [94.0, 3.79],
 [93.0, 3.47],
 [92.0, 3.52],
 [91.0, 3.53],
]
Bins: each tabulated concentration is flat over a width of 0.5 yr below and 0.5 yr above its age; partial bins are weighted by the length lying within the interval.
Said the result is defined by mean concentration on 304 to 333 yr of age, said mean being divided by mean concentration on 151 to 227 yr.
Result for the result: 1.15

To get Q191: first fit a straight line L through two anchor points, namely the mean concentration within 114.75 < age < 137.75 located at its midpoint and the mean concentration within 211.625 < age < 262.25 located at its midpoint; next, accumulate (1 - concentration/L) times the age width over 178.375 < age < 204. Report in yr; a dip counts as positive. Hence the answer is 4.1 yr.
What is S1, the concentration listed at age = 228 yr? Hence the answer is 3.99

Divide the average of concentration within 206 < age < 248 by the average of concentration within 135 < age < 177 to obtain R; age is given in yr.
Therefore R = 1.2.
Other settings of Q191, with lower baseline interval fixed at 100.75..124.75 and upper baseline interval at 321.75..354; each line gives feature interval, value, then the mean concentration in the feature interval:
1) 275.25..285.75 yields 1.03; 3.63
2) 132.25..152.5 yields 1.87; 3.76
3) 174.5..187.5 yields 5.66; 2.32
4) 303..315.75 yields 0.88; 3.72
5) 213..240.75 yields 0.84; 3.95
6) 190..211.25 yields 1.07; 3.89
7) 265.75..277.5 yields 0.61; 3.82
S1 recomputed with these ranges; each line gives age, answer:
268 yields 4.12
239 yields 3.64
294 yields 3.62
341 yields 4.05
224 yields 3.86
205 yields 3.79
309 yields 3.79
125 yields 4.29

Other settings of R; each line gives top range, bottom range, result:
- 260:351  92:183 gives 1.09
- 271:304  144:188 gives 1.25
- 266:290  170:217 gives 1.14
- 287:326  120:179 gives 1.11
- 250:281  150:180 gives 1.42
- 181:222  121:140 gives 0.94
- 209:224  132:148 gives 1.05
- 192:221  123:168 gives 1.06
